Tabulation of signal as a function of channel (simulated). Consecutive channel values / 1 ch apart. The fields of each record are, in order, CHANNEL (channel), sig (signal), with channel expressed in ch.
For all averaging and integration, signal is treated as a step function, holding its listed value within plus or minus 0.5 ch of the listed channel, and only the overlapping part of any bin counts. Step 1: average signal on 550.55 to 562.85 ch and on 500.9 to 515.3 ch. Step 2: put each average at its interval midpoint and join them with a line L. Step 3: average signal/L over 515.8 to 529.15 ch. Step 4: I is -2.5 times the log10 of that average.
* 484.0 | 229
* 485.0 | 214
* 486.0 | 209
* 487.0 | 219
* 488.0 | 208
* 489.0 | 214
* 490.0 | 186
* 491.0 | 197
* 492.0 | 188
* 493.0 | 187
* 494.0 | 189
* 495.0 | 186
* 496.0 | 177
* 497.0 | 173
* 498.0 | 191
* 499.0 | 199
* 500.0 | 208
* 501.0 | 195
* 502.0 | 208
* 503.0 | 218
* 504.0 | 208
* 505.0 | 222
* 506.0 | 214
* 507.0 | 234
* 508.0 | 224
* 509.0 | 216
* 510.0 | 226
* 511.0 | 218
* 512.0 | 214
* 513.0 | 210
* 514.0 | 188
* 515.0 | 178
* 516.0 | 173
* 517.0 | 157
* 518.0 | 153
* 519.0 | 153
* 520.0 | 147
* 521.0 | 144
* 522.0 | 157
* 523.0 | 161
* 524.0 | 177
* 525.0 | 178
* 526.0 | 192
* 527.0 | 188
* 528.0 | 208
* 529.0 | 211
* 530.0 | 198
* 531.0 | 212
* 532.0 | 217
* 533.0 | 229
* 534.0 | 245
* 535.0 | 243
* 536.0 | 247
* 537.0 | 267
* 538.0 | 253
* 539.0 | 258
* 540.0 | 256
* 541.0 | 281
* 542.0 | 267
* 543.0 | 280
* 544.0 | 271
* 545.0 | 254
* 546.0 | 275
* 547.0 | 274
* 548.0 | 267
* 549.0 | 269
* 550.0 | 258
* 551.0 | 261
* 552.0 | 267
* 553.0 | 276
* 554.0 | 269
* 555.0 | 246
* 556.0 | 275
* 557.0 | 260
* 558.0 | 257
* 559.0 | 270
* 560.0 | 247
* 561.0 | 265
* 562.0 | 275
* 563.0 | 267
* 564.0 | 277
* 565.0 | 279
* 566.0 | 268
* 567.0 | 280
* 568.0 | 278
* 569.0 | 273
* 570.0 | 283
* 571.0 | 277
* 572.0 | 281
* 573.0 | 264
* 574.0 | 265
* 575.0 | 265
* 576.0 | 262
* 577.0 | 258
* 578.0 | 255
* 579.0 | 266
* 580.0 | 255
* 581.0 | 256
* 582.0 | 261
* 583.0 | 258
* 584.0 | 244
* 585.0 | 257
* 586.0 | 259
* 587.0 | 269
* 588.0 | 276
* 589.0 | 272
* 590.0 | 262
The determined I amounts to 0.32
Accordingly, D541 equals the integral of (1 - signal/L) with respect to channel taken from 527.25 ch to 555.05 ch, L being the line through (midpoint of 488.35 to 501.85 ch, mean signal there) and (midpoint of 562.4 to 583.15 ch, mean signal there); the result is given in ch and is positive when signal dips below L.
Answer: -1.6 ch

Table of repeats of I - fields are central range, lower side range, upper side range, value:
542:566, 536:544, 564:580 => 0.001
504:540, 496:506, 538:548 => 0.150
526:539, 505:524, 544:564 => -0.014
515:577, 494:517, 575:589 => -0.029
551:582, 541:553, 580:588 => -0.015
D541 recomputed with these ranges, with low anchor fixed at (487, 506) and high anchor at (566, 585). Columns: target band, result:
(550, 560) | -0.6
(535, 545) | -1.2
